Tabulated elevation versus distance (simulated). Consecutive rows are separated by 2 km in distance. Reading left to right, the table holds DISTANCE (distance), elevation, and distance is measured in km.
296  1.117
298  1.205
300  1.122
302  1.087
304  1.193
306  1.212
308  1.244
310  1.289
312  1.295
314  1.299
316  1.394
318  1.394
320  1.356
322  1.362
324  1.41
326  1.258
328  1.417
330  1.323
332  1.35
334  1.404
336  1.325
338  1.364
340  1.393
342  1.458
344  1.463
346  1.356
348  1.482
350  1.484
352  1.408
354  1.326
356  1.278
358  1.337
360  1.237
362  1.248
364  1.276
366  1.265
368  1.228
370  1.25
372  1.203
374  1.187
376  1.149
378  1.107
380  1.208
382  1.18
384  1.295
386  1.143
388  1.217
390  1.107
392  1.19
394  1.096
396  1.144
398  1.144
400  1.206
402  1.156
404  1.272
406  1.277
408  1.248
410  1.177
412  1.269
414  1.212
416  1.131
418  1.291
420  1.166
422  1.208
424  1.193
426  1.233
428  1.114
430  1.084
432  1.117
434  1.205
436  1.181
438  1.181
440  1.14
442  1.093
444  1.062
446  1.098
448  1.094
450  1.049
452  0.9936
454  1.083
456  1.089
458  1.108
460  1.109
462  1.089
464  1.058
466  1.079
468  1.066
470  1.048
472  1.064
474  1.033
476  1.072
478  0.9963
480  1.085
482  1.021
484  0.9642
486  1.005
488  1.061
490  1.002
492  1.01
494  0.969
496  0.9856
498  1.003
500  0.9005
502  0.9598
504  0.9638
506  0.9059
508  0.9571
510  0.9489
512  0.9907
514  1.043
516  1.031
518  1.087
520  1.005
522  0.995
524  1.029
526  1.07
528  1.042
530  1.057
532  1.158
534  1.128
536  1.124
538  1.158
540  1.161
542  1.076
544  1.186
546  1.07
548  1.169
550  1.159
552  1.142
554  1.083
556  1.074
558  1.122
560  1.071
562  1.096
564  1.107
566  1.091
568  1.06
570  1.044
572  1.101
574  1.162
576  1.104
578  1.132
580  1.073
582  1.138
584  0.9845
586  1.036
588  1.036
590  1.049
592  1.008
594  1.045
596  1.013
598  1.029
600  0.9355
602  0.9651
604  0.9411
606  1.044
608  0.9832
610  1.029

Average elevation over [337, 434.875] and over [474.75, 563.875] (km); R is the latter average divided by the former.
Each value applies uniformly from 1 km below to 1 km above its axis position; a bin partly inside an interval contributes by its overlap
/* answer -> 0.8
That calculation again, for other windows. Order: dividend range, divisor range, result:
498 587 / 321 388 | 0.82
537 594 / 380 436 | 0.92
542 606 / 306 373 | 0.80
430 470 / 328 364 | 0.80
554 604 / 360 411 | 0.88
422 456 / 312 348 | 0.82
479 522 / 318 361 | 0.73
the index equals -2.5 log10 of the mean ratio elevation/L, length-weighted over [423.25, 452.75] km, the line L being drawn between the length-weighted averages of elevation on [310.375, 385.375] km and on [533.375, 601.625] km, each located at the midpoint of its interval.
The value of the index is 0.09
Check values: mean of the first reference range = 1.32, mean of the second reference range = 1.09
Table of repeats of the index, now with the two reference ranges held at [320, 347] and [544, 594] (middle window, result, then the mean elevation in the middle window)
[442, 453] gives 0.165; 1.06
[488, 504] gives 0.199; 0.98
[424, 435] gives 0.094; 1.15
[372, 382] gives 0.134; 1.17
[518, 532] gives 0.096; 1.05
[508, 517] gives 0.161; 0.998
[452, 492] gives 0.150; 1.05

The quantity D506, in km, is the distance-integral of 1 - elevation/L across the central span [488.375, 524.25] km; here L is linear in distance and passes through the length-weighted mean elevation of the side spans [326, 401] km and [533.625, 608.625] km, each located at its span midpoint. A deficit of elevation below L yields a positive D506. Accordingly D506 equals 4.7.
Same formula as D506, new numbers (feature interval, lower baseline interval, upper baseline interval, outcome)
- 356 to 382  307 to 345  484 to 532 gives 1.0 km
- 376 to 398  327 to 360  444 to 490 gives 1.7 km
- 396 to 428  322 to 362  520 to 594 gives 1.8 km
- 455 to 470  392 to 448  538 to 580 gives 0.9 km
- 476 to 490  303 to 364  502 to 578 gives 1.5 km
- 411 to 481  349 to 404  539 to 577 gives 3.8 km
